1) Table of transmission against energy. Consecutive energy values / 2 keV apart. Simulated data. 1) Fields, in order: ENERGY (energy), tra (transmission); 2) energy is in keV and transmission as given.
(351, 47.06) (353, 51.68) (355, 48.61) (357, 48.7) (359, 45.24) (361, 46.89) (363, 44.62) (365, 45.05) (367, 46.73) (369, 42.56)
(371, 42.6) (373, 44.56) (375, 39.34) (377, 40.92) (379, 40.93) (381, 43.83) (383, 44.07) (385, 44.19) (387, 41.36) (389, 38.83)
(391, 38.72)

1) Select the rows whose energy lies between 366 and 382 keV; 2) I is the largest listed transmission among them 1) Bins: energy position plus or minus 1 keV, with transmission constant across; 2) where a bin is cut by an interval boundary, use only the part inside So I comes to 46.73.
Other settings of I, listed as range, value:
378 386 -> 44.19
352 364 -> 51.68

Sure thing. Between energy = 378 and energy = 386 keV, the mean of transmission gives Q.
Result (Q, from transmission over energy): 43.3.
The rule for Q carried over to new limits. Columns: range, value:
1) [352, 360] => 48.6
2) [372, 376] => 42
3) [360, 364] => 45.8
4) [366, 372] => 44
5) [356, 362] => 46.9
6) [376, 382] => 41.9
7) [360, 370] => 45.2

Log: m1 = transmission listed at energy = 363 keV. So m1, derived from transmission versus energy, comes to 44.62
